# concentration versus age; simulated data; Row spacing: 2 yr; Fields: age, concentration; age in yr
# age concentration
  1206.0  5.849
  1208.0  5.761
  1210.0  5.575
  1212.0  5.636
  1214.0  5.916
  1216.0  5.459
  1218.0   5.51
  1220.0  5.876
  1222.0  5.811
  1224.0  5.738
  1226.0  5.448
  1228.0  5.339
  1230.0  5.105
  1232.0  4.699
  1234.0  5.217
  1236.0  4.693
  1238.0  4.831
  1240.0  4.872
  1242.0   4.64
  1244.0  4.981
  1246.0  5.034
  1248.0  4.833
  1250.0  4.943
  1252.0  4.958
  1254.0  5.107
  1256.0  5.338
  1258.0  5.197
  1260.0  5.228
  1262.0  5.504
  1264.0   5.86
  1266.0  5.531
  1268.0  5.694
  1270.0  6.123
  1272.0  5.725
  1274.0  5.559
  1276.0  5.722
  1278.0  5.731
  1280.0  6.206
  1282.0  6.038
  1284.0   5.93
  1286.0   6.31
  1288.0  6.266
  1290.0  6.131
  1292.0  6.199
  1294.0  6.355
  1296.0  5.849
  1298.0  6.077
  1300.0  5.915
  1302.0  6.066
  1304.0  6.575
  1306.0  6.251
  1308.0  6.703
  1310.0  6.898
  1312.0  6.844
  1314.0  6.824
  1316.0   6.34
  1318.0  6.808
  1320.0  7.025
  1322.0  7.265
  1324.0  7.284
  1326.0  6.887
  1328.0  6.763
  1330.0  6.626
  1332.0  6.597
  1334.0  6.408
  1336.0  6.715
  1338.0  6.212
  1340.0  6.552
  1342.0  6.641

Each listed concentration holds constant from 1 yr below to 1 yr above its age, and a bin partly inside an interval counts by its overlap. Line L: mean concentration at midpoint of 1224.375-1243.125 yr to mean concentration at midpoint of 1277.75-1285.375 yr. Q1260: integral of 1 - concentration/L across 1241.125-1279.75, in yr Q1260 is 1.4 yr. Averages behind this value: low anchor 5.01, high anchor 6.02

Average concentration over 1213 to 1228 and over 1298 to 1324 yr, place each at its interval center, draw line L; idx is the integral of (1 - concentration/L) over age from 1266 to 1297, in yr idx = 1.7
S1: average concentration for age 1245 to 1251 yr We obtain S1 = 4.94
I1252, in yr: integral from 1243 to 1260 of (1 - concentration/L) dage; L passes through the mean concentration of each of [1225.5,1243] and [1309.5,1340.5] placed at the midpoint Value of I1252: 0.8 yr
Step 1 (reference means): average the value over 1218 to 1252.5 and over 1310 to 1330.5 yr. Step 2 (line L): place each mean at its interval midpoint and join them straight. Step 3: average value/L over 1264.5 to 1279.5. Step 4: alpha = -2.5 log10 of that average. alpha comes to 0.03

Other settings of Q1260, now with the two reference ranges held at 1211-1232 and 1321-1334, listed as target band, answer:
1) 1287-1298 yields 0.5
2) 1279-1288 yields 0.3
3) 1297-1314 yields 0.4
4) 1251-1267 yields 1.8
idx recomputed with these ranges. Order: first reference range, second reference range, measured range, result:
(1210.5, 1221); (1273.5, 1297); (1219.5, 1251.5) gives 3.65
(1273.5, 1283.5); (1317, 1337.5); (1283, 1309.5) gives 0.00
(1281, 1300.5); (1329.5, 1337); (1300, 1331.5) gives -1.60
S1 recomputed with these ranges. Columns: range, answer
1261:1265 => 5.68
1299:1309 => 6.3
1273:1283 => 5.85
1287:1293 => 6.2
